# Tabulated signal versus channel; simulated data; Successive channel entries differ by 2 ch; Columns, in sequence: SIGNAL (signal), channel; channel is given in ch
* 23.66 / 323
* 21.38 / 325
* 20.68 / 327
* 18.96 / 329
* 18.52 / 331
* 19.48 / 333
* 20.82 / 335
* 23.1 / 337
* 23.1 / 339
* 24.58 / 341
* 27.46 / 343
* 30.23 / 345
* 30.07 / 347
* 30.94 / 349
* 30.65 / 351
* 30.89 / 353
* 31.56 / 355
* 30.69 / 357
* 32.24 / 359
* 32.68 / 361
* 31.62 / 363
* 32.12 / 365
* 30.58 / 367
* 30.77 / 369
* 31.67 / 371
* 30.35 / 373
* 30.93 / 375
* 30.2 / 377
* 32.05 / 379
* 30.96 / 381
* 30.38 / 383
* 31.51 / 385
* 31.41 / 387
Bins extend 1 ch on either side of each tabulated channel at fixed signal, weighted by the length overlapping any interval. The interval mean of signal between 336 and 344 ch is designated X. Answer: 24.6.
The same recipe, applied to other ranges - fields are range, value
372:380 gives 30.9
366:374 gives 30.8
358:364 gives 32.2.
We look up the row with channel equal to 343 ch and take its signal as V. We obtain 27.46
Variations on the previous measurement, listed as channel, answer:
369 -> 30.77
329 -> 18.96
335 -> 20.82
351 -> 30.65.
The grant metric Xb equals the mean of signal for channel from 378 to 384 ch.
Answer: 31.1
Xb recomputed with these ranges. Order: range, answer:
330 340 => 21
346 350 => 30.5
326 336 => 19.7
